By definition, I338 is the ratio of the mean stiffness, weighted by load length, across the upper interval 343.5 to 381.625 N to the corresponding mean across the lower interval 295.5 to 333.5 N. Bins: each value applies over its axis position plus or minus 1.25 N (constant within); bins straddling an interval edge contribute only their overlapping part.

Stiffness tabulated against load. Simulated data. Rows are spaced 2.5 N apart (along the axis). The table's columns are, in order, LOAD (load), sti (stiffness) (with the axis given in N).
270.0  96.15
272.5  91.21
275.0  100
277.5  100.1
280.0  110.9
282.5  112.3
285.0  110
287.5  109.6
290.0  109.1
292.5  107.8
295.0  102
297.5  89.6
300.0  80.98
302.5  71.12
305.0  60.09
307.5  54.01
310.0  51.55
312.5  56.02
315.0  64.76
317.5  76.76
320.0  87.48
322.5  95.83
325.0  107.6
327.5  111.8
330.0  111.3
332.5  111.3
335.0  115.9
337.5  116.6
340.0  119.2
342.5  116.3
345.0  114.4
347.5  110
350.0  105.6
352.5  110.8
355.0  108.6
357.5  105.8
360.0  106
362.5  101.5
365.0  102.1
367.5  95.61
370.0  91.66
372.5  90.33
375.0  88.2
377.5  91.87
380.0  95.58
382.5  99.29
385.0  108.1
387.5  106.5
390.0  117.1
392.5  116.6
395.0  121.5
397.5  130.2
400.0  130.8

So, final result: 1.2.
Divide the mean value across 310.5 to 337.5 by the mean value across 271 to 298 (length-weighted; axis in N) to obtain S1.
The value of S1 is 0.90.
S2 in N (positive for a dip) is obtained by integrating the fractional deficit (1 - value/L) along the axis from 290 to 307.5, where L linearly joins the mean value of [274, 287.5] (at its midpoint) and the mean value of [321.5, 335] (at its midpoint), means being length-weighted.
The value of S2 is 3.7 N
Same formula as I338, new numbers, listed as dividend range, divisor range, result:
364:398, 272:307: 1.08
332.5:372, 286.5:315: 1.35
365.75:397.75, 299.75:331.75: 1.30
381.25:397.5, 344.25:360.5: 1.04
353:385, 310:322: 1.40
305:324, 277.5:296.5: 0.64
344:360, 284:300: 1.06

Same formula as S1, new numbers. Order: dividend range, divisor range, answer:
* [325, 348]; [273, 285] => 1.08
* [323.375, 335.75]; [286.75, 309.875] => 1.31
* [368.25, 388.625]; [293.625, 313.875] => 1.36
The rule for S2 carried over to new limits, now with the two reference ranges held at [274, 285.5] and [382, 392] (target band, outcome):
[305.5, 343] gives 5.47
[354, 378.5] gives 2.35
